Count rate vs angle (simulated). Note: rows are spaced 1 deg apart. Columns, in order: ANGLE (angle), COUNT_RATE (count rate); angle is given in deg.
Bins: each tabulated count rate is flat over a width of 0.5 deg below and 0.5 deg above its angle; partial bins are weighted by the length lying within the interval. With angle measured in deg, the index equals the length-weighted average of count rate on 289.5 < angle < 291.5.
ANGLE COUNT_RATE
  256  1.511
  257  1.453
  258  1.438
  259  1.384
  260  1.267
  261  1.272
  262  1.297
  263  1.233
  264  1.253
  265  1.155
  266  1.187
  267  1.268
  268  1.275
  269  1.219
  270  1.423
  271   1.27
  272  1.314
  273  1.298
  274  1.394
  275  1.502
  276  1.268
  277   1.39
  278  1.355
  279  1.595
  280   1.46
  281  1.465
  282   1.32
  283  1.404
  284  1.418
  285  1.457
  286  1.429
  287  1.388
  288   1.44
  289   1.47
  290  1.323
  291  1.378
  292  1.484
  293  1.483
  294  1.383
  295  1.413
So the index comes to 1.35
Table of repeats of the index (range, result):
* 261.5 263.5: 1.27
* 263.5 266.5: 1.2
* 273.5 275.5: 1.45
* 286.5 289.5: 1.43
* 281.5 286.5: 1.41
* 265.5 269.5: 1.24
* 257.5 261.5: 1.34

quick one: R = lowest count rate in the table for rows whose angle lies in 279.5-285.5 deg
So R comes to 1.32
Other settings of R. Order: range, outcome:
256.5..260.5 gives 1.267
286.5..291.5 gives 1.323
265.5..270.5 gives 1.187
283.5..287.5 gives 1.388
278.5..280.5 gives 1.46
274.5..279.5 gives 1.268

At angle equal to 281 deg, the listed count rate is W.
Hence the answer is 1.465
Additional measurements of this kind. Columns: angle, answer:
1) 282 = 1.32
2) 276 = 1.268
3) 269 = 1.219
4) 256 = 1.511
